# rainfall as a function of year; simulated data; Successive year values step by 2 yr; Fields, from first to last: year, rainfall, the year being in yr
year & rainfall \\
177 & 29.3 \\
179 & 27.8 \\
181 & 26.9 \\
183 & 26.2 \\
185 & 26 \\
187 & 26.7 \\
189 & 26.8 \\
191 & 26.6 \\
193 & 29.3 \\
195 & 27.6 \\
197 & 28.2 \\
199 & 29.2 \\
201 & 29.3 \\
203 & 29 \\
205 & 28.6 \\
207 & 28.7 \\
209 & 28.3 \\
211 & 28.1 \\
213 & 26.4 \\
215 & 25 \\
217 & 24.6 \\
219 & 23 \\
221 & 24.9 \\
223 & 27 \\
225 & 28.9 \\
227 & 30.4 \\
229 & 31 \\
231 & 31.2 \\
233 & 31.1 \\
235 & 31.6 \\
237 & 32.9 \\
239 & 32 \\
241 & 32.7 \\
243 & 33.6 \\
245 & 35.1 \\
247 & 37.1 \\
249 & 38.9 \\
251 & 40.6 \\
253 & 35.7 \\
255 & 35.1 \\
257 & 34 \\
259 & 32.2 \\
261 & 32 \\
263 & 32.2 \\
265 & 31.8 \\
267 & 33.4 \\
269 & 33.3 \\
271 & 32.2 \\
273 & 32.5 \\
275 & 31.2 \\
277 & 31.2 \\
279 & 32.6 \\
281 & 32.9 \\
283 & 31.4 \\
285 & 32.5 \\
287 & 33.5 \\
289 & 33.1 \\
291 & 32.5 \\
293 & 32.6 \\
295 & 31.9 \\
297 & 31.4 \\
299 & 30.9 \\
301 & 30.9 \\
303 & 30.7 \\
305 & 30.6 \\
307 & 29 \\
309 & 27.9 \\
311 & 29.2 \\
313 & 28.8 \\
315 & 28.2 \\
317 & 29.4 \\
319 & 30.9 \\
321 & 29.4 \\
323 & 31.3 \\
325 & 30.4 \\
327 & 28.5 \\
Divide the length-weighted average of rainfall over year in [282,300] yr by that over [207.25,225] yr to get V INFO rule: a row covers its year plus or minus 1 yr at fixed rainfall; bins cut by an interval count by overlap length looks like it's 1.23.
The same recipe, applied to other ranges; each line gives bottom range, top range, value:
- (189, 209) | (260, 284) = 1.13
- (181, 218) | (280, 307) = 1.16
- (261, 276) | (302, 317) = 0.90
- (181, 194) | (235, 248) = 1.25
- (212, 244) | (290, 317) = 1.04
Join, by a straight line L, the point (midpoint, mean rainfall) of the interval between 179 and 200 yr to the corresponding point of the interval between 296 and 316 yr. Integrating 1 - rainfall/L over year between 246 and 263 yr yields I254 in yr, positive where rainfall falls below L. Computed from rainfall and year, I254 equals -4.0 yr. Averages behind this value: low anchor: 27.4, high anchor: 29.8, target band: 35.5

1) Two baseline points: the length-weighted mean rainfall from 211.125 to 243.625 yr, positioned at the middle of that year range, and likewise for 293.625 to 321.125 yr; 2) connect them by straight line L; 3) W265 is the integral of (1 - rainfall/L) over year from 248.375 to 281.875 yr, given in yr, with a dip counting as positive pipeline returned -4.6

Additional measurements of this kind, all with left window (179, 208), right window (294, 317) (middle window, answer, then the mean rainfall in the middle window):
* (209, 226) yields 1.3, 26.1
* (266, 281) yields -1.6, 32.4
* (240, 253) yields -3.4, 36.3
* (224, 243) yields -1.9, 31.4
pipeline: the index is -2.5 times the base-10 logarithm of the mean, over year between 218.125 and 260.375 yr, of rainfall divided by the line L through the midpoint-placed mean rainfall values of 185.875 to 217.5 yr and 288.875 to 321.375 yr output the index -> -0.13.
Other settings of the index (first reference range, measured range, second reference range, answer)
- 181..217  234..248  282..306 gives -0.14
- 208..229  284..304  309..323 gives -0.11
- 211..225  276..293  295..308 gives -0.10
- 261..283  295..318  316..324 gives 0.04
